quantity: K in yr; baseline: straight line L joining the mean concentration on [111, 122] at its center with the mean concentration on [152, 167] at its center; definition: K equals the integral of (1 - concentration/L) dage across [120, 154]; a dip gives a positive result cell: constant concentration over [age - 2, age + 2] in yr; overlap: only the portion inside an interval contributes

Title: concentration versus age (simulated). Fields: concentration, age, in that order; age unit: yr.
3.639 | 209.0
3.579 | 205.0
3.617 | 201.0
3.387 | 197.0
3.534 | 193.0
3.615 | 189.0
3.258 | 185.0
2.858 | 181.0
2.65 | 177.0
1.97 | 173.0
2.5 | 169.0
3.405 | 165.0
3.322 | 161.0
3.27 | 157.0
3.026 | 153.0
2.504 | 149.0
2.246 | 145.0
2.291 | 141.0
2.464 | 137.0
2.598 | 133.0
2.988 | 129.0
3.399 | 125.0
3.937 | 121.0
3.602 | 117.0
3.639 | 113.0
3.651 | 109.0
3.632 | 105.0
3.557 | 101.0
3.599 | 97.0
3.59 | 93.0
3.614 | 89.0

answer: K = 7.0 yr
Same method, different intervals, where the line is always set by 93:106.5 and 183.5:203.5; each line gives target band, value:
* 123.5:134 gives 1.6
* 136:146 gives 3.4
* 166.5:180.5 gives 4.2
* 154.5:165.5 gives 0.7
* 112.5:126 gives -0.3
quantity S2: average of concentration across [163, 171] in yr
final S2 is 2.95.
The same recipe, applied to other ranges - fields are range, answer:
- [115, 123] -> 3.77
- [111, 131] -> 3.51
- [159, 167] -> 3.36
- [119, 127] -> 3.67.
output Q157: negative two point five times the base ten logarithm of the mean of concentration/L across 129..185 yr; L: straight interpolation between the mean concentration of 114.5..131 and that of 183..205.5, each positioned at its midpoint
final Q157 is 0.27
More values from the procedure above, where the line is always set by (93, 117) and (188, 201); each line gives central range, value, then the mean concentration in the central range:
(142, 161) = 0.263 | 2.8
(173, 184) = 0.310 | 2.66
